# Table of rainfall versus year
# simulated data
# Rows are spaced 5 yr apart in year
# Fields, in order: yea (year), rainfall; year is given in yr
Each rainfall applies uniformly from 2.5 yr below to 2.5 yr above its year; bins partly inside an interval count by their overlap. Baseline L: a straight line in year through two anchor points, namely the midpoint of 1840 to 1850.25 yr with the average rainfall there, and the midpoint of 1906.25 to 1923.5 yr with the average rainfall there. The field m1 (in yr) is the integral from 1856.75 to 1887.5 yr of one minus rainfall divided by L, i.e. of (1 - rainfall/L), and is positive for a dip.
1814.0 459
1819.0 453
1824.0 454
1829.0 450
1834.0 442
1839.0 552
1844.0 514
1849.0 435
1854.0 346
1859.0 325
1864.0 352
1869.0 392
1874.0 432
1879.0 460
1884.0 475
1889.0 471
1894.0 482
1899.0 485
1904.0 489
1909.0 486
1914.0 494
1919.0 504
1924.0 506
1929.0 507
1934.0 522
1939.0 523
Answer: 5.2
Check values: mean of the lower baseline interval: 491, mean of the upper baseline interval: 496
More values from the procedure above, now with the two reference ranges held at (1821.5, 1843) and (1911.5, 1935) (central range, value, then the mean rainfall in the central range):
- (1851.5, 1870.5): 5.3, 352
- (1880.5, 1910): 1.0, 480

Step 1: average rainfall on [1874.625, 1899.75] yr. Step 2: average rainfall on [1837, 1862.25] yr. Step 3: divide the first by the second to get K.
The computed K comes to 1.1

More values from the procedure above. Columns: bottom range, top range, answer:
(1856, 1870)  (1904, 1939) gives 1.43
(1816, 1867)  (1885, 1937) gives 1.14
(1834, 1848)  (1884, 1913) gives 0.95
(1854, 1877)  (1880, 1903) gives 1.28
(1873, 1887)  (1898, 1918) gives 1.07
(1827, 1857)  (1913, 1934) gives 1.11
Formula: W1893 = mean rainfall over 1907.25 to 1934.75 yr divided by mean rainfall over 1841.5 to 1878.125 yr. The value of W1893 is 1.25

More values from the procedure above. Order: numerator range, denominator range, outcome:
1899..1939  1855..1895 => 1.20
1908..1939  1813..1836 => 1.12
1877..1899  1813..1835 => 1.05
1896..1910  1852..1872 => 1.37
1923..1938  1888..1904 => 1.07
